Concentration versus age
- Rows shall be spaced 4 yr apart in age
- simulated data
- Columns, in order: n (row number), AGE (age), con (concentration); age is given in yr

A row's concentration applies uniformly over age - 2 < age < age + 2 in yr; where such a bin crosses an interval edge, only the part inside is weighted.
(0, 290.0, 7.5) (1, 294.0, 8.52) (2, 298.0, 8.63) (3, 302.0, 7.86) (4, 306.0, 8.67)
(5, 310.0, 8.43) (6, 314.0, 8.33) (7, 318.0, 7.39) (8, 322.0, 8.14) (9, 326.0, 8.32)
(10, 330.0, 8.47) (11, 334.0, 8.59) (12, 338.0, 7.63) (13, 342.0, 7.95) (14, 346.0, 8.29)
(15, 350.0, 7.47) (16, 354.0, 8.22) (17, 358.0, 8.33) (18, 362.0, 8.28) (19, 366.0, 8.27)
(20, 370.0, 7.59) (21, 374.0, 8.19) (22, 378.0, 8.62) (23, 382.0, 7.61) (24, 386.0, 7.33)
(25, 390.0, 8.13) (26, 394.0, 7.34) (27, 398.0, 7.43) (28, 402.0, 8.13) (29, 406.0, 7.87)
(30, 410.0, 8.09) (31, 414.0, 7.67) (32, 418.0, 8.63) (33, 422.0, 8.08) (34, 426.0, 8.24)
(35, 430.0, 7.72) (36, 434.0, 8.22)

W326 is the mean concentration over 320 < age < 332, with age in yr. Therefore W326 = 8.31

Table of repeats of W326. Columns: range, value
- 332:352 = 7.99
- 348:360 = 8.01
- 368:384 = 8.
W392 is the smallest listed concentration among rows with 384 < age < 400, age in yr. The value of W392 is 7.33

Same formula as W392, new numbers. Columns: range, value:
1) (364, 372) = 7.59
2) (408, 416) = 7.67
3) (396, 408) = 7.43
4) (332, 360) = 7.47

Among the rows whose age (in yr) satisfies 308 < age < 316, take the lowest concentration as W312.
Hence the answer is 8.33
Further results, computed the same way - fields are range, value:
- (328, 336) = 8.47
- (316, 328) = 7.39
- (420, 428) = 8.08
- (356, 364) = 8.28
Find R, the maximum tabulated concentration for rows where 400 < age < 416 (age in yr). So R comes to 8.13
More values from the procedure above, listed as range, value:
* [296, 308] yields 8.67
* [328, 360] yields 8.59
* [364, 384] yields 8.62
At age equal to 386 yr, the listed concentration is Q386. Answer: 7.33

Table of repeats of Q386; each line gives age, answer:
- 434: 8.22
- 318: 7.39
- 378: 8.62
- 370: 7.59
